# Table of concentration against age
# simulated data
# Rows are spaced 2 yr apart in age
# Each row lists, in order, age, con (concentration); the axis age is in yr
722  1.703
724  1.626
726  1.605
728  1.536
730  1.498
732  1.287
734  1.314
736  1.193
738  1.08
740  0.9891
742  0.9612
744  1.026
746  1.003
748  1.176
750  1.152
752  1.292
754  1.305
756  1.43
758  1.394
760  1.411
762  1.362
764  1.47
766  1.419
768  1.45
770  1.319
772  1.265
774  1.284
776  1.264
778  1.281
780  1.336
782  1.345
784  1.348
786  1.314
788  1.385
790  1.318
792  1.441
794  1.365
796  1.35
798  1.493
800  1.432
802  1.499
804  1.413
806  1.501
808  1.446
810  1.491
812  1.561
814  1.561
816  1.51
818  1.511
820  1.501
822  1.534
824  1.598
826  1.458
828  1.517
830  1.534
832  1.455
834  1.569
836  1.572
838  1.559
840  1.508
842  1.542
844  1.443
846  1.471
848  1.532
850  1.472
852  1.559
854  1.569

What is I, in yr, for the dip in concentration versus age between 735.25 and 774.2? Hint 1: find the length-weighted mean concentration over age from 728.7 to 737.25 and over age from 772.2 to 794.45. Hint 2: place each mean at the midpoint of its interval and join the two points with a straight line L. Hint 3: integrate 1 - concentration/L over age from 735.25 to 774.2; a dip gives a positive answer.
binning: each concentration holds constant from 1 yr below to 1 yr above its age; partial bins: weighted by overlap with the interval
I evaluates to 2.3 yr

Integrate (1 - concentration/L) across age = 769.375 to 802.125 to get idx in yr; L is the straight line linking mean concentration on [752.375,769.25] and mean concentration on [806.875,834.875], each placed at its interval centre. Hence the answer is 2.20 yr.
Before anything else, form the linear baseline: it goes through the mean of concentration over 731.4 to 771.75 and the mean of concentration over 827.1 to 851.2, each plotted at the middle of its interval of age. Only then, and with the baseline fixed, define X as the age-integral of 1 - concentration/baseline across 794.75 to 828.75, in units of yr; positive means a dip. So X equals -1.40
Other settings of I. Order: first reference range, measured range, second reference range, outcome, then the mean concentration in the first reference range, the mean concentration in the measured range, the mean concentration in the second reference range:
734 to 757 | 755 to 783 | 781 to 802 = -2.0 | 1.15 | 1.36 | 1.38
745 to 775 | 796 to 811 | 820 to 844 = -0.2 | 1.32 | 1.46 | 1.53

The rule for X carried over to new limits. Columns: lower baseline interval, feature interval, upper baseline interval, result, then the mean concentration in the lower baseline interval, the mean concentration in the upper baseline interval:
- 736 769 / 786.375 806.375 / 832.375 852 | -0.5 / 1.24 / 1.52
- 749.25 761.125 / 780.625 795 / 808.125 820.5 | 0.8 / 1.33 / 1.52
